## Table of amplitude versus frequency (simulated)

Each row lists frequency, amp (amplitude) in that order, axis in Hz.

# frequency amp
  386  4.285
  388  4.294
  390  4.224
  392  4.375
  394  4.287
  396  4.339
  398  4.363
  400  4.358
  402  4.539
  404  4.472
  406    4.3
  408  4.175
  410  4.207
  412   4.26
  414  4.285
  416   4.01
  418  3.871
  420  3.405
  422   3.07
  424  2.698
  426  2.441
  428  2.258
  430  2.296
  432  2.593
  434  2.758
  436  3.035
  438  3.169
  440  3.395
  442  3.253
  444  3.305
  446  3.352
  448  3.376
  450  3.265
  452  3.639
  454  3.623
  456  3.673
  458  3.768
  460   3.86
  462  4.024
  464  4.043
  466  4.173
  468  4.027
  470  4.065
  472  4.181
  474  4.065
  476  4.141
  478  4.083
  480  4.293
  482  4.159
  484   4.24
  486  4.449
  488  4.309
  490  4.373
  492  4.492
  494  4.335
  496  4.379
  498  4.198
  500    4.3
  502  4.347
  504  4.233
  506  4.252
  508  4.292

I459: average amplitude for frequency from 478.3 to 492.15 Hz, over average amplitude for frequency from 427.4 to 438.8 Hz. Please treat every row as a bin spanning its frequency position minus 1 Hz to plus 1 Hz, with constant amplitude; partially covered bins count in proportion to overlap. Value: 1.6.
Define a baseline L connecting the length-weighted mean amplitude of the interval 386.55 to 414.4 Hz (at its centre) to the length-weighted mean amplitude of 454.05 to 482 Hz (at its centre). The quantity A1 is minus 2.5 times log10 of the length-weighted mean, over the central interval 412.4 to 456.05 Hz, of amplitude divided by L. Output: 0.28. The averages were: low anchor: 4.32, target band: 3.22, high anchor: 4.02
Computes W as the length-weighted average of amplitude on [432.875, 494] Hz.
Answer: 3.83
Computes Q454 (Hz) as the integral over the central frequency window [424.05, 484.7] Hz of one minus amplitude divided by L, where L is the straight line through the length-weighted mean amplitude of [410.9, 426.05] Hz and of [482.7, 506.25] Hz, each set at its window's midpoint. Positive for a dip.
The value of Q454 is 6.4 Hz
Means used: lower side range 3.58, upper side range 4.33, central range 3.53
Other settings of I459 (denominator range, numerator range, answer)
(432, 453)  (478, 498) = 1.34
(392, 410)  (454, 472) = 0.91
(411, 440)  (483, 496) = 1.38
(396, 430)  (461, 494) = 1.11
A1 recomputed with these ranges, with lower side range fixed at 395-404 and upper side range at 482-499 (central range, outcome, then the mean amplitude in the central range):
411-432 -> 0.33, 3.23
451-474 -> 0.11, 3.92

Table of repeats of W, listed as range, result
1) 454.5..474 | 3.97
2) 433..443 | 3.12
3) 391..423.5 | 4.12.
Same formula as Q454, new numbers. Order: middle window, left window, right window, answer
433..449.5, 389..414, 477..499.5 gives 4.2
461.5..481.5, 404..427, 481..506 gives 0.2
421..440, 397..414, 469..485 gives 6.8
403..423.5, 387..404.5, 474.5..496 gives 1.8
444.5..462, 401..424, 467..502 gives 2.3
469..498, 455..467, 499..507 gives -1.0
